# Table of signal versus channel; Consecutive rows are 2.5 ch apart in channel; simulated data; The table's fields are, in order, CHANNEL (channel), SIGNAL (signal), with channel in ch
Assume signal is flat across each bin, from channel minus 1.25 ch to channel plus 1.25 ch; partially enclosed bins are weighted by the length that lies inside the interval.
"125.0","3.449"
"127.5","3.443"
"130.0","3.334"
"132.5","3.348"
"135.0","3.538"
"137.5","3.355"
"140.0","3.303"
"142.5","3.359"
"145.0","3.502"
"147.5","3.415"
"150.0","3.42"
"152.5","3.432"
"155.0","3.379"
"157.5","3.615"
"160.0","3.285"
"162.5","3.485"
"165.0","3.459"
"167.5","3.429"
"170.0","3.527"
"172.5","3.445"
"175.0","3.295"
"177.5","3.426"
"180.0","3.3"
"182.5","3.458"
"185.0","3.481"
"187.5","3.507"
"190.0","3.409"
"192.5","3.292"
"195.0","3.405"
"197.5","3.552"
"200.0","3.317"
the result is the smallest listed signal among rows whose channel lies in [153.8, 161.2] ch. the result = 3.285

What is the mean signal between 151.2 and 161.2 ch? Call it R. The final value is 3.43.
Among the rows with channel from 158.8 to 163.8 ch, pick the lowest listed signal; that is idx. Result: 3.285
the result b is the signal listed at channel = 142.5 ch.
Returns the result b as 3.359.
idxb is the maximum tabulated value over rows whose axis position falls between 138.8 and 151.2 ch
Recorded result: 3.502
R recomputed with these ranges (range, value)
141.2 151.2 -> 3.42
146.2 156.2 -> 3.41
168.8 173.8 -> 3.48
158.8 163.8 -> 3.39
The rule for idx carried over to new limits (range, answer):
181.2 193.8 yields 3.292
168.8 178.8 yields 3.295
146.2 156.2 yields 3.379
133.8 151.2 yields 3.303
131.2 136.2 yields 3.348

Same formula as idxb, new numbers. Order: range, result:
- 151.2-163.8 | 3.615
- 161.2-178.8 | 3.527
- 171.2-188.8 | 3.507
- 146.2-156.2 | 3.432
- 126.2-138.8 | 3.538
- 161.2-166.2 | 3.485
